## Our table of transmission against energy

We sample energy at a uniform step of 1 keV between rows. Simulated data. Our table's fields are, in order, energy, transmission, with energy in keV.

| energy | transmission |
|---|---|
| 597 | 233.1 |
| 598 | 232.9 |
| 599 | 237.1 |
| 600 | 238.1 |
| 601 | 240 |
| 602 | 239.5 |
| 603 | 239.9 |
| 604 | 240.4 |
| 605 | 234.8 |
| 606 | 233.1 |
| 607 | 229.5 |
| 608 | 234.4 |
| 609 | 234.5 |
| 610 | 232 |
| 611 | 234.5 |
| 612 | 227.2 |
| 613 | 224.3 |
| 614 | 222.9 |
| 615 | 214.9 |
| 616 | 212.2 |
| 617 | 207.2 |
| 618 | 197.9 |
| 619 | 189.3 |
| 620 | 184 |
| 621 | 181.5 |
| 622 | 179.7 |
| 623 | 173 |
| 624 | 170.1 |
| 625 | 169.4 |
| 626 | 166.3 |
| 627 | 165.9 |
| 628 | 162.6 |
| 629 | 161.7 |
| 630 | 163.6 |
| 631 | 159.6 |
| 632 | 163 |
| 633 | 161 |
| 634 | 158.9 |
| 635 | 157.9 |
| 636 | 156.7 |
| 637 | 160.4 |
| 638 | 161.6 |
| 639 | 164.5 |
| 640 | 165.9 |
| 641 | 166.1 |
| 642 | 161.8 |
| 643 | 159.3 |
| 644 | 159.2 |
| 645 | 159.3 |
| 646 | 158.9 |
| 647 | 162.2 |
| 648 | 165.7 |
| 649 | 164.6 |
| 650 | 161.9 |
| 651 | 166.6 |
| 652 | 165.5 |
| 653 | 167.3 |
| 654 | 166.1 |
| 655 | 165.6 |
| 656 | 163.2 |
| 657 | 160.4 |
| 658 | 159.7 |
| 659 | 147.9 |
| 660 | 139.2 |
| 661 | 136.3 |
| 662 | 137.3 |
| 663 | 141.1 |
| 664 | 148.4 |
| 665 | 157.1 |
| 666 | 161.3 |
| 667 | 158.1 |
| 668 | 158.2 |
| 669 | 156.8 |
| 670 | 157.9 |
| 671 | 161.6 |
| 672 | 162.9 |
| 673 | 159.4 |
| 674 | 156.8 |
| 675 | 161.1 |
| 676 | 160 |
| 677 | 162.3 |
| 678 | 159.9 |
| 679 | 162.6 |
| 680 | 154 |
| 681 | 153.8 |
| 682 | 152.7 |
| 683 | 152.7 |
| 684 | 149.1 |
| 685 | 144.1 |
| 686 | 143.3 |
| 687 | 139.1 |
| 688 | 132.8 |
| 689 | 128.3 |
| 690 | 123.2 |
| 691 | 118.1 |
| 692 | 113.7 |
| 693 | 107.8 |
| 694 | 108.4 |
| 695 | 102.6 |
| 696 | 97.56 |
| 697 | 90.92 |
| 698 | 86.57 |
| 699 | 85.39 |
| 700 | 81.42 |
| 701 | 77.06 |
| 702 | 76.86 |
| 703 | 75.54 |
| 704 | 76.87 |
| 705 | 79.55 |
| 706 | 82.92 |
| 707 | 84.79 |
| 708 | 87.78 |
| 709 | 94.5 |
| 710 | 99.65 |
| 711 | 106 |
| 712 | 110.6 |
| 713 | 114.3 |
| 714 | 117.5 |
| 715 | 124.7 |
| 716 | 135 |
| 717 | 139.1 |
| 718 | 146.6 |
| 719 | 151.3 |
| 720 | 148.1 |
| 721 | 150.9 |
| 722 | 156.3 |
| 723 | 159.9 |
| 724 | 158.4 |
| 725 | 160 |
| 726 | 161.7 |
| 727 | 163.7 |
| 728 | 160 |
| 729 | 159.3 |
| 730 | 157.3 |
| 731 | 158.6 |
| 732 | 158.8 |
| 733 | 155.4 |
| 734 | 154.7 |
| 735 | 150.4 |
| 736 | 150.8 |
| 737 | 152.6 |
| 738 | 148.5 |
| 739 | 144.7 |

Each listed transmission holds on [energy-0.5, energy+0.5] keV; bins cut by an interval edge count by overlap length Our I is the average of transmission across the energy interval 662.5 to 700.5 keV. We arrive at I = 138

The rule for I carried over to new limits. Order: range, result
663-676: 158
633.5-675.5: 159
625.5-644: 162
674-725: 123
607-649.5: 181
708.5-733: 142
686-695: 122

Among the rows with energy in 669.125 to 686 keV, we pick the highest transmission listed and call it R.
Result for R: 162.9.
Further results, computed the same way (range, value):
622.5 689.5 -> 173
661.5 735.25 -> 163.7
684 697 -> 149.1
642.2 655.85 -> 167.3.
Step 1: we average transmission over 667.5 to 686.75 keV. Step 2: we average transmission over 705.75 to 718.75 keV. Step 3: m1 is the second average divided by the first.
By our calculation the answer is 0.7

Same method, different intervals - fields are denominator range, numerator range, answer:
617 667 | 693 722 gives 0.65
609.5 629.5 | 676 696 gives 0.71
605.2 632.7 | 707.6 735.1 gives 0.72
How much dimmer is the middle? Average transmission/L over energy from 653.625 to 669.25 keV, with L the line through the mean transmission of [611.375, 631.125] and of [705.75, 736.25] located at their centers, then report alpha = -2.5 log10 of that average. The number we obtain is 0.10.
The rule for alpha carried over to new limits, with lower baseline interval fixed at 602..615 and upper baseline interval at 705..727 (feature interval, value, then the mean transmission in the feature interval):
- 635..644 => 0.24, 162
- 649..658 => 0.15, 164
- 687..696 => 0.28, 117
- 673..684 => 0.05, 157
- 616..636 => 0.24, 173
